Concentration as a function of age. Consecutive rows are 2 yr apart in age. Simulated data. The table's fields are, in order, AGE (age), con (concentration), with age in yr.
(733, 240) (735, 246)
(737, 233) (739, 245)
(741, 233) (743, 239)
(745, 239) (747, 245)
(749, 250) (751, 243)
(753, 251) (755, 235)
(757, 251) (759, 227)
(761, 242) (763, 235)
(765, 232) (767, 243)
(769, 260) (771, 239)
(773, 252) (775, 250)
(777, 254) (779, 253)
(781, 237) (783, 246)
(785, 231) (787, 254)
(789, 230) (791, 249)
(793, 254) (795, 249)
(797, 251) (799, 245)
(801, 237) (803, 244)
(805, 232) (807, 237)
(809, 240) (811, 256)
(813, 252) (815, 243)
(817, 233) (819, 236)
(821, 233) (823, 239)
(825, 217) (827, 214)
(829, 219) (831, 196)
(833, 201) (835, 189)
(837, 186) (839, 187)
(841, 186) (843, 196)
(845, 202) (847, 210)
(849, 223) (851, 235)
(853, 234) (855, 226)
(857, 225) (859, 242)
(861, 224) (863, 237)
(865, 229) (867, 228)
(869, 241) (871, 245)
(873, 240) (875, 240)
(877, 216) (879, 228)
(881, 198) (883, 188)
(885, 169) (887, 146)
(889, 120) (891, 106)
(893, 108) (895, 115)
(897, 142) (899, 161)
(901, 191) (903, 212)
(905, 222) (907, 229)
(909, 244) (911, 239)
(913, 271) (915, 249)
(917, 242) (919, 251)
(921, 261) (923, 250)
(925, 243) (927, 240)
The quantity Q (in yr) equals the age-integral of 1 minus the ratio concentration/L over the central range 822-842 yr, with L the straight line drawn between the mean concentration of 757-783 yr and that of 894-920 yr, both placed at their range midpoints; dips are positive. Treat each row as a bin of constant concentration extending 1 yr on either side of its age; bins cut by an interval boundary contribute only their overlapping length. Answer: 2.32 yr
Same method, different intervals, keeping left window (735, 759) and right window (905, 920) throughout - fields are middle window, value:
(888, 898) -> 5.16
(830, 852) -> 3.84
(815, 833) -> 1.47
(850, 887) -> 3.24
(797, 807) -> 0.10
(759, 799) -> -0.42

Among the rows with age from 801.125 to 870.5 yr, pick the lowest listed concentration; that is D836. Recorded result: 186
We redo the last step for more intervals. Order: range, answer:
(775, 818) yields 230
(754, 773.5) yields 227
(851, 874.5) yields 224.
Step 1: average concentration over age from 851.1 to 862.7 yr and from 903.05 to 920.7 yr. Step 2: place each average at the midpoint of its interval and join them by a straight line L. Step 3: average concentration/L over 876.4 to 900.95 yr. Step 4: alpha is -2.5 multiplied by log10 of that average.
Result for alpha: 0.44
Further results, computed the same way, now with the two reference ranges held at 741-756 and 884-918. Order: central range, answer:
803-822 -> -0.102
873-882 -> -0.144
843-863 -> -0.101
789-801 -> -0.099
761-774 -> -0.036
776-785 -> -0.068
